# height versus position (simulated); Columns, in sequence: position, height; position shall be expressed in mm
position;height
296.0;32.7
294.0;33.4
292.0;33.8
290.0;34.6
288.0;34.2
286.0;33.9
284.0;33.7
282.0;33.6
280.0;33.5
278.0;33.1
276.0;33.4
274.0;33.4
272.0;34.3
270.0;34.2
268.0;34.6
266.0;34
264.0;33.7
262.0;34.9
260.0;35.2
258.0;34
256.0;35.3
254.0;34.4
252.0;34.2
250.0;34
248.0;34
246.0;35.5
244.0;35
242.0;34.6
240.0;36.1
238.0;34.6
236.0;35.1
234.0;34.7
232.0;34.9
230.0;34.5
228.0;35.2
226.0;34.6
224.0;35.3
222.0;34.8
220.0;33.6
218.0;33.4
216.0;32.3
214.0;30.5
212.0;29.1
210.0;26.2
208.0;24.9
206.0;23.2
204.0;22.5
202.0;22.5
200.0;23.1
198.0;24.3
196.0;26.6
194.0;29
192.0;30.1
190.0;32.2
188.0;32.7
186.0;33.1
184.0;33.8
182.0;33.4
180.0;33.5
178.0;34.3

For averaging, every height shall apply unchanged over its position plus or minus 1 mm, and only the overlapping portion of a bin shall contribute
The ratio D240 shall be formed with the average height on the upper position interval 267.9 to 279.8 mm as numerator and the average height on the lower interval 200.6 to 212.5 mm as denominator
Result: 1.38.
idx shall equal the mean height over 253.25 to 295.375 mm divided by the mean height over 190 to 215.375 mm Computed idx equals 1.29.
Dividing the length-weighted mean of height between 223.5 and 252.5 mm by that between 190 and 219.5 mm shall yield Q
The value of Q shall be 1.28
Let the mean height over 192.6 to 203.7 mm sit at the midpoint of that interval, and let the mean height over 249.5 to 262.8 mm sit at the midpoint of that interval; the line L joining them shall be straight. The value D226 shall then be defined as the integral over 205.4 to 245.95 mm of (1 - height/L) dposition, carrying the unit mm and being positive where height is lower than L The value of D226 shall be -4.3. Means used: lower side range 25.1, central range 32.8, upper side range 34.6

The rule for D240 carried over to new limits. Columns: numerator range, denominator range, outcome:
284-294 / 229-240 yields 0.98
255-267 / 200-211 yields 1.45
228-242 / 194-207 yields 1.45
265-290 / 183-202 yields 1.16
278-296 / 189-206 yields 1.29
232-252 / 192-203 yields 1.36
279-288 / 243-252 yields 0.98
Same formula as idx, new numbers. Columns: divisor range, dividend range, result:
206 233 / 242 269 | 1.08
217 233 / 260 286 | 0.98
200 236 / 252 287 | 1.11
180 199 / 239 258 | 1.13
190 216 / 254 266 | 1.30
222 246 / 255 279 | 0.98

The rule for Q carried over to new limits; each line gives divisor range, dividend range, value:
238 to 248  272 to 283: 0.95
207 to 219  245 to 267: 1.17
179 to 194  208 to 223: 0.95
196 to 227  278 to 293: 1.18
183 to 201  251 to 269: 1.17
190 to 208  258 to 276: 1.34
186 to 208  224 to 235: 1.30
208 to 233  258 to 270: 1.06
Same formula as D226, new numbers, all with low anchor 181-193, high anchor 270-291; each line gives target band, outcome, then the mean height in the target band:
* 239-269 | -1.1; 34.6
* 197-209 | 3.4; 23.4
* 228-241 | -0.7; 35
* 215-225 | -0.3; 33.9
